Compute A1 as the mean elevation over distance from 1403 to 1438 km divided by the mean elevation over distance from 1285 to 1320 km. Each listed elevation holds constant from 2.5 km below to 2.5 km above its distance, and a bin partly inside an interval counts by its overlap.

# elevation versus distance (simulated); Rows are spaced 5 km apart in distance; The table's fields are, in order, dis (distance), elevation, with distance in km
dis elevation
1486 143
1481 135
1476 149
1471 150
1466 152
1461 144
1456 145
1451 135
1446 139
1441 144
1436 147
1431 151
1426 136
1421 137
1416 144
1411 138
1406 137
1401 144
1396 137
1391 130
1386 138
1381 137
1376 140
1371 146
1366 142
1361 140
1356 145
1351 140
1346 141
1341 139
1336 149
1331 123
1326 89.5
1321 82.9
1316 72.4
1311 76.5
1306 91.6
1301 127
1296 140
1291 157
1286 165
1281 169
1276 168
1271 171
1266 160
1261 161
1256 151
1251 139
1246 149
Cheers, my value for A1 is 1.23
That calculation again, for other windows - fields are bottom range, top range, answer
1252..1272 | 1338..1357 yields 0.89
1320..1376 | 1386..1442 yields 1.06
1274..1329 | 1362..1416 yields 1.15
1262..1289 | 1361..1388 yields 0.85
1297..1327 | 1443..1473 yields 1.56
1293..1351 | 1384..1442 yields 1.23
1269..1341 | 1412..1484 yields 1.13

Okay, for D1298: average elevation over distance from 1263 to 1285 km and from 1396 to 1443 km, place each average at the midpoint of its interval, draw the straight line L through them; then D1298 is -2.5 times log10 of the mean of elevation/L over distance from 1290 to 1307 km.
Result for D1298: 0.246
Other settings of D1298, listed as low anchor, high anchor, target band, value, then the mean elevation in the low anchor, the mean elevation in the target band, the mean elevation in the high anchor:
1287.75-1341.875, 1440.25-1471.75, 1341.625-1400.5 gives -0.118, 113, 140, 144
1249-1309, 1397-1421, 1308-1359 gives 0.246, 149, 116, 140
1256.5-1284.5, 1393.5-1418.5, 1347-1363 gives 0.057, 165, 142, 140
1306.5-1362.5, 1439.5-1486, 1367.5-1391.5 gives -0.106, 117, 139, 144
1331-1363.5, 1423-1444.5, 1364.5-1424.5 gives 0.027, 141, 139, 144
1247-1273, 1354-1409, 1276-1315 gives 0.146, 156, 132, 140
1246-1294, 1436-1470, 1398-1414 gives 0.061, 159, 140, 144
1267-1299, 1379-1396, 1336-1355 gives 0.030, 161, 142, 135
